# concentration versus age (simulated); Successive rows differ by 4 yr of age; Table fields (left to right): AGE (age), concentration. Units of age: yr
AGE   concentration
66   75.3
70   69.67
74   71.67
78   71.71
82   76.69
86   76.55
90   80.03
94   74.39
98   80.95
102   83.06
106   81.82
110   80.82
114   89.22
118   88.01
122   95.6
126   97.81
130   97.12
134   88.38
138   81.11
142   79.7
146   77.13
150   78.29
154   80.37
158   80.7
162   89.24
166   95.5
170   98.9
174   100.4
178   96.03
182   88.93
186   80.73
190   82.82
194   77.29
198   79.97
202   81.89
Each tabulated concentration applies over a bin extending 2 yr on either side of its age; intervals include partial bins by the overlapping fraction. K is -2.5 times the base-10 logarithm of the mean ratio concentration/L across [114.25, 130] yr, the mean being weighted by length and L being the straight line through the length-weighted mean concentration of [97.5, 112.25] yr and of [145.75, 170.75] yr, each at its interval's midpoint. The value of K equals -0.13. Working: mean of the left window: 81.9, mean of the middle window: 93.7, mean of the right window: 85.7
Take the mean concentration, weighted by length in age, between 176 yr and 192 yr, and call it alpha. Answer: 87.1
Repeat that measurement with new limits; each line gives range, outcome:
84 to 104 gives 79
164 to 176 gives 98.3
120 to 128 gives 96.7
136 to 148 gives 79.3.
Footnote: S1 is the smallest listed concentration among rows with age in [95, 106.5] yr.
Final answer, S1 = 80.95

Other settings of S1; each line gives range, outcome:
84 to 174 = 74.39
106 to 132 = 80.82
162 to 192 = 80.73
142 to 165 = 77.13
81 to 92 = 76.55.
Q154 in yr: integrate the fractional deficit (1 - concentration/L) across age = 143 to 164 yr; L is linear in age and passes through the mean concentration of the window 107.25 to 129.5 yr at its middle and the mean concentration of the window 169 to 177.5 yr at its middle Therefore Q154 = 3.3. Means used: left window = 90.5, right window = 99.1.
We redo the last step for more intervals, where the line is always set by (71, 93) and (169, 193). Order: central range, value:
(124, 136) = -1.7 yr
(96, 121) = -1.7 yr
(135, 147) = 0.6 yr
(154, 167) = 0.1 yr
